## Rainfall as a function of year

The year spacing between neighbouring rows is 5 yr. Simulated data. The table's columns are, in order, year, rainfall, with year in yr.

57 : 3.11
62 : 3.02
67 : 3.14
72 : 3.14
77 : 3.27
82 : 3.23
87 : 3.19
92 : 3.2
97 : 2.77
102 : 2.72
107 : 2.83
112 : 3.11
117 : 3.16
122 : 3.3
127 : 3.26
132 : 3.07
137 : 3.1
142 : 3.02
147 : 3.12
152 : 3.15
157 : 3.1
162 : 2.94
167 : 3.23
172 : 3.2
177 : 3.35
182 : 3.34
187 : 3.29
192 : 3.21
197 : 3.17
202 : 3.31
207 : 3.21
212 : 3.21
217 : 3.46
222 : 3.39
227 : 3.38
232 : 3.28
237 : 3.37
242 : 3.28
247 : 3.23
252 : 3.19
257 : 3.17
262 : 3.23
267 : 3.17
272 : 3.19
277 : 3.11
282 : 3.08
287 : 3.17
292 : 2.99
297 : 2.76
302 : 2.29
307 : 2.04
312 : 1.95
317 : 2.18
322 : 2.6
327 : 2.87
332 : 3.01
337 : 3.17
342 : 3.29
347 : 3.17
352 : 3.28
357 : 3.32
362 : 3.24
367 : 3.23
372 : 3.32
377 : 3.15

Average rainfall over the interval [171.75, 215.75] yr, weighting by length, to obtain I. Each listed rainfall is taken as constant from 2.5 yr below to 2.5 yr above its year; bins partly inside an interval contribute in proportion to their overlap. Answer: 3.26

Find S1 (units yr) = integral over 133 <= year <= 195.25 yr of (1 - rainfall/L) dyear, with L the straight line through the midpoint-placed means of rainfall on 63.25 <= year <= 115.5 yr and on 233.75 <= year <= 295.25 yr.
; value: -1.1 yr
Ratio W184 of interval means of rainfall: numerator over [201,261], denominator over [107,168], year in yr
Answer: 1.06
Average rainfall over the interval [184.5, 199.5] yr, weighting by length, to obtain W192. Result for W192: 3.22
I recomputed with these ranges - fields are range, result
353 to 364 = 3.28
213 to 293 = 3.23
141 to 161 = 3.09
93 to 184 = 3.1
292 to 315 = 2.34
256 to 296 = 3.12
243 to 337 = 2.86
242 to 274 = 3.2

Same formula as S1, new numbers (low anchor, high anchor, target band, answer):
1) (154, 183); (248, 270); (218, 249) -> -1.4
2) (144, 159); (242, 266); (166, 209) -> -1.4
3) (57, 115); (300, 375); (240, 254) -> -1.4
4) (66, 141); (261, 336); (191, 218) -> -3.0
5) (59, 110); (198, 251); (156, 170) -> 0.4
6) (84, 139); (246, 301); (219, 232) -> -1.2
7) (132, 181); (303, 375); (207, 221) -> -1.2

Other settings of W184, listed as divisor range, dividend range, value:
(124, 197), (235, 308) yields 0.96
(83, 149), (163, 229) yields 1.07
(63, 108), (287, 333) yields 0.83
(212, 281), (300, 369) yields 0.87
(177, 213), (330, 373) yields 0.99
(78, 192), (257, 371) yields 0.94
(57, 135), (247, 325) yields 0.91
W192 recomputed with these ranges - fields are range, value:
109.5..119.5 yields 3.14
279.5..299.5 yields 3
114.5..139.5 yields 3.18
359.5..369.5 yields 3.24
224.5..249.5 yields 3.31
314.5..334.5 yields 2.67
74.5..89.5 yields 3.23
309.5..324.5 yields 2.24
